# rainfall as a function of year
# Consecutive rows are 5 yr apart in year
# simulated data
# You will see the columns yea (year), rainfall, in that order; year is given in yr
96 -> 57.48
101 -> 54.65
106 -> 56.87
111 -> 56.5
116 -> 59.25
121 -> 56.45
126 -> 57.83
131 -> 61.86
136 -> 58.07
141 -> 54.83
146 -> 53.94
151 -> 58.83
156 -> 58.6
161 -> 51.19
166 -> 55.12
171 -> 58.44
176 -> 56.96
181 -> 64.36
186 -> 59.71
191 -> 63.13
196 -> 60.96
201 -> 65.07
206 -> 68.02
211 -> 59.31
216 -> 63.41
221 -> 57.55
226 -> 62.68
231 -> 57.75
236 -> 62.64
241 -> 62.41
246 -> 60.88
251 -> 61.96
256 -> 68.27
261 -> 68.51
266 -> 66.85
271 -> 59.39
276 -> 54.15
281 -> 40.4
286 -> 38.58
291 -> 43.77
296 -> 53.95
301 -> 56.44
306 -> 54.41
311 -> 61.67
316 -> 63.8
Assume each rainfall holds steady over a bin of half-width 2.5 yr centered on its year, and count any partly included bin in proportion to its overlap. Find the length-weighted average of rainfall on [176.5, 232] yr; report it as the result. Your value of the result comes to 61.9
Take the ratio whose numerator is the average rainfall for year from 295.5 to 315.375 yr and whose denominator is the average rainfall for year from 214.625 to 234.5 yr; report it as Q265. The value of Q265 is 1.0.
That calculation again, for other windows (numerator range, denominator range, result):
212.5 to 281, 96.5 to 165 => 1.08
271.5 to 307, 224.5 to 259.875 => 0.79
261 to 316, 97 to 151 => 0.95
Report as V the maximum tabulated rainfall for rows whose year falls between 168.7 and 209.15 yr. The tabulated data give 68.02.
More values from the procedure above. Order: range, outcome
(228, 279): 68.51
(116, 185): 64.36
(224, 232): 62.68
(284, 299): 53.95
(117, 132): 61.86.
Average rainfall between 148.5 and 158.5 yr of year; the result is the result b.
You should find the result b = 58.7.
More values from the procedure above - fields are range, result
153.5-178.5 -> 56.1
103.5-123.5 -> 57.3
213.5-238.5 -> 60.8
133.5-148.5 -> 55.6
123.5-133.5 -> 59.8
